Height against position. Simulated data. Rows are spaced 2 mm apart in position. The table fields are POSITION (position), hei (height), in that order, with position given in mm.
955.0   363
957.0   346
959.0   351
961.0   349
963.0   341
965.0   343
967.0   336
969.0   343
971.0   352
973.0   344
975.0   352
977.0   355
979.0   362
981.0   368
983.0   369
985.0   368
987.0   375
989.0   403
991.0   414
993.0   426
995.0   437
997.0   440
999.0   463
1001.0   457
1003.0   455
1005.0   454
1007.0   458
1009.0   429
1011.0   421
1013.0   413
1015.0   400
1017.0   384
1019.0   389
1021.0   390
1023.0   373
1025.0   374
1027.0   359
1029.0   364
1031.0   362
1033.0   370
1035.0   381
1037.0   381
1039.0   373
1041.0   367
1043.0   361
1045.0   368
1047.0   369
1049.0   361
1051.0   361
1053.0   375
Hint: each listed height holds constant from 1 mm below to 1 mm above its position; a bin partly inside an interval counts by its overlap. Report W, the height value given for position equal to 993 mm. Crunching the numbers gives 426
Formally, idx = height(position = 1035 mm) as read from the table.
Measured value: 381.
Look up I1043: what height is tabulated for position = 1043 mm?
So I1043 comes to 361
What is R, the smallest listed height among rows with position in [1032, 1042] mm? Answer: 367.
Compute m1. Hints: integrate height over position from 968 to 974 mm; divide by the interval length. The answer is 346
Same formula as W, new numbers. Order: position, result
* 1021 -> 390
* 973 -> 344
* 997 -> 440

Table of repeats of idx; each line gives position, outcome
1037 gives 381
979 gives 362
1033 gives 370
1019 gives 389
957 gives 346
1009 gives 429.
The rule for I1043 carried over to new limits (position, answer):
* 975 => 352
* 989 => 403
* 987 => 375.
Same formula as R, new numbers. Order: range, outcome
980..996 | 368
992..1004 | 426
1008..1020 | 384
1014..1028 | 359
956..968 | 336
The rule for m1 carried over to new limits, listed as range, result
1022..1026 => 374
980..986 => 368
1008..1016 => 416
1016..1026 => 382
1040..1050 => 365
